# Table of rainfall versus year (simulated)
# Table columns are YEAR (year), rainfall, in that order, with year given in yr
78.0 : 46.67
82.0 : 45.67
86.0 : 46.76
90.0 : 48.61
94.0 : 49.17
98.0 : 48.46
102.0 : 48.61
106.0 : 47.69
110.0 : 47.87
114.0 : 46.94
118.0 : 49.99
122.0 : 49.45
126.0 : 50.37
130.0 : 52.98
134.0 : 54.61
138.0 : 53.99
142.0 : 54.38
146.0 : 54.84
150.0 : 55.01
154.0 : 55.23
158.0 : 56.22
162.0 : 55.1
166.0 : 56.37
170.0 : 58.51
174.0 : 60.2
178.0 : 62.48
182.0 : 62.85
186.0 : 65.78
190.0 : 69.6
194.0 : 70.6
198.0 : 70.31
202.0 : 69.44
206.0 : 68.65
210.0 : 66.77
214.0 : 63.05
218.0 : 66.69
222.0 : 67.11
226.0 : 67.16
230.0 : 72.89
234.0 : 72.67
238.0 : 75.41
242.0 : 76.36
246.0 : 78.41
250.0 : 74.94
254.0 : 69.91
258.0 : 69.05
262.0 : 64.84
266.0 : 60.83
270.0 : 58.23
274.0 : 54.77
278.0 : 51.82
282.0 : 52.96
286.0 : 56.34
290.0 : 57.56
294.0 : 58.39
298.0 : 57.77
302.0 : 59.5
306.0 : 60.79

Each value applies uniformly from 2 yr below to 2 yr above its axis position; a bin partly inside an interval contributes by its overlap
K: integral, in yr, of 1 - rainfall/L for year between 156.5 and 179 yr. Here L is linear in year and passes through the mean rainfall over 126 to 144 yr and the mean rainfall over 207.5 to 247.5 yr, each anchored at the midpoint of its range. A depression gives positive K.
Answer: 0.6 yr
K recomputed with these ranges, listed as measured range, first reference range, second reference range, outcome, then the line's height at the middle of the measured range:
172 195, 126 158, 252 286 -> -3.61 yr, 56.2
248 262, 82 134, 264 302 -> -3.77 yr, 55.4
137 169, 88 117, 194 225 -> 1.16 yr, 57.4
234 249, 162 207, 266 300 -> -4.11 yr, 59.7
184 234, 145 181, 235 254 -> -0.70 yr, 67.5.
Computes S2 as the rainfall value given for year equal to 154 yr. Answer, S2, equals 55.23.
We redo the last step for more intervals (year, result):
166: 56.37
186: 65.78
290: 57.56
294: 58.39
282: 52.96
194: 70.6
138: 53.99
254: 69.91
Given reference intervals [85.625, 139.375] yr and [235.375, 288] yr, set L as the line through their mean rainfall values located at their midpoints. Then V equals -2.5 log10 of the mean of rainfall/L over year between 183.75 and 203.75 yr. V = -0.19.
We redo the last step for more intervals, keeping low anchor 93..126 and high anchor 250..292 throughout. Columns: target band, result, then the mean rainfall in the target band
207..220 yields -0.17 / 65.7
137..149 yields -0.07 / 54.5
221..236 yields -0.22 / 70.1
